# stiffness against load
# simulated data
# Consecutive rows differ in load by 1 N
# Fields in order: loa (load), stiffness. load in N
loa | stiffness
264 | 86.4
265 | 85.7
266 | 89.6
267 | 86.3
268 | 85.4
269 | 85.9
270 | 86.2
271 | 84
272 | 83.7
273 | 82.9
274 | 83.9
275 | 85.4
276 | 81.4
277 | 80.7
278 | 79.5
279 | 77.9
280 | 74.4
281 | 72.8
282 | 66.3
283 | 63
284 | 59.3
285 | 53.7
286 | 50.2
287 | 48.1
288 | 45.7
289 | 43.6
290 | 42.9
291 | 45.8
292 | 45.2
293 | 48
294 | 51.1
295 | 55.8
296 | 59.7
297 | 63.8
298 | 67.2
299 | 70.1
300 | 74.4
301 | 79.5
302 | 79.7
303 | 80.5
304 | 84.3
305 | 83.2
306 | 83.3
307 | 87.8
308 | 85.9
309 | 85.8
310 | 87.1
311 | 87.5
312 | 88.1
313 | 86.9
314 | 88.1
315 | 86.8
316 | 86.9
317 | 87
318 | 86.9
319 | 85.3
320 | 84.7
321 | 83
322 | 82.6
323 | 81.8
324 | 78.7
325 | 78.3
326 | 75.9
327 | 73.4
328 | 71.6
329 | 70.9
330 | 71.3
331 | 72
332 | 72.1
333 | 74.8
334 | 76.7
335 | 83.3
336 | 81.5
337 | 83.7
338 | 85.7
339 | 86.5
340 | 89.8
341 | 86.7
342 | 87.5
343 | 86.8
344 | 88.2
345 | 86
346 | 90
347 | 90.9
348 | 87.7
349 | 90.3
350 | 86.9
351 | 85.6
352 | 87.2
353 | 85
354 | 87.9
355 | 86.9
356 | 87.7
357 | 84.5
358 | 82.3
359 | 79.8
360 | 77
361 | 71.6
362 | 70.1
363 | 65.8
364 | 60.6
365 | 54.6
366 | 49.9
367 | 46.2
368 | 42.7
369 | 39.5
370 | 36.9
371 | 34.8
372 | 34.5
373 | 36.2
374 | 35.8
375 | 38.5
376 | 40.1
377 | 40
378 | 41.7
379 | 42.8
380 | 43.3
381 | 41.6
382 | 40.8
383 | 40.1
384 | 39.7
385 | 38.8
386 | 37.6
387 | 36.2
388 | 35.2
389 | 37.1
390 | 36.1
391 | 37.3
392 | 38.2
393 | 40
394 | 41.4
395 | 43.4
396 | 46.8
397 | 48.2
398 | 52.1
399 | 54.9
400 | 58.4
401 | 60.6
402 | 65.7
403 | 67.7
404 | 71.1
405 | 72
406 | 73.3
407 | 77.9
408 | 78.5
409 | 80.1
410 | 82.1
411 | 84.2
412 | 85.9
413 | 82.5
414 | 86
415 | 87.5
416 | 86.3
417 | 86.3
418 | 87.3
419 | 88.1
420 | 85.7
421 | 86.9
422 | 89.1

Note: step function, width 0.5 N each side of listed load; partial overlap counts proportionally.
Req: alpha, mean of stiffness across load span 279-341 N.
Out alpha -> 73.6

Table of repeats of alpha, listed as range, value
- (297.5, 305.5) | 77.4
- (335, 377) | 70.8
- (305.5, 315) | 86.7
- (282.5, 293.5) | 49.6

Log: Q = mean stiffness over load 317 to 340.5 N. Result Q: 79.7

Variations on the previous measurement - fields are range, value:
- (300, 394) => 69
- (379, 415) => 56.1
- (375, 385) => 40.9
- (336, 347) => 87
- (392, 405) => 54.3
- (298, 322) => 83.7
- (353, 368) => 71.2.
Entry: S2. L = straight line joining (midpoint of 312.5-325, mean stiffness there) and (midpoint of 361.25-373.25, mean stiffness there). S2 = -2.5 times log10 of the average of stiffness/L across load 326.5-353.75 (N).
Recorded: -0.22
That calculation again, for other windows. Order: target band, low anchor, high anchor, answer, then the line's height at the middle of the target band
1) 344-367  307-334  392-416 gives -0.05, 75.2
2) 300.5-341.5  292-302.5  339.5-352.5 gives -0.10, 75.7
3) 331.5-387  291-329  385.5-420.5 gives 0.08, 70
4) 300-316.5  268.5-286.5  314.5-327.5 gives -0.06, 80.3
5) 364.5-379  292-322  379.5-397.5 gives 0.17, 47.9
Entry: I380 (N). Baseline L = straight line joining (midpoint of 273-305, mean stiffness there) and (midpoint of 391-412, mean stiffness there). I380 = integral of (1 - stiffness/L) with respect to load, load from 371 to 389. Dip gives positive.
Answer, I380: 6.8 N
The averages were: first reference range 65.5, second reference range 61.8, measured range 38.8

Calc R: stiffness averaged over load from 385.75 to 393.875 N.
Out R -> 37.4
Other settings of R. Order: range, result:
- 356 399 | 47.7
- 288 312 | 69.1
